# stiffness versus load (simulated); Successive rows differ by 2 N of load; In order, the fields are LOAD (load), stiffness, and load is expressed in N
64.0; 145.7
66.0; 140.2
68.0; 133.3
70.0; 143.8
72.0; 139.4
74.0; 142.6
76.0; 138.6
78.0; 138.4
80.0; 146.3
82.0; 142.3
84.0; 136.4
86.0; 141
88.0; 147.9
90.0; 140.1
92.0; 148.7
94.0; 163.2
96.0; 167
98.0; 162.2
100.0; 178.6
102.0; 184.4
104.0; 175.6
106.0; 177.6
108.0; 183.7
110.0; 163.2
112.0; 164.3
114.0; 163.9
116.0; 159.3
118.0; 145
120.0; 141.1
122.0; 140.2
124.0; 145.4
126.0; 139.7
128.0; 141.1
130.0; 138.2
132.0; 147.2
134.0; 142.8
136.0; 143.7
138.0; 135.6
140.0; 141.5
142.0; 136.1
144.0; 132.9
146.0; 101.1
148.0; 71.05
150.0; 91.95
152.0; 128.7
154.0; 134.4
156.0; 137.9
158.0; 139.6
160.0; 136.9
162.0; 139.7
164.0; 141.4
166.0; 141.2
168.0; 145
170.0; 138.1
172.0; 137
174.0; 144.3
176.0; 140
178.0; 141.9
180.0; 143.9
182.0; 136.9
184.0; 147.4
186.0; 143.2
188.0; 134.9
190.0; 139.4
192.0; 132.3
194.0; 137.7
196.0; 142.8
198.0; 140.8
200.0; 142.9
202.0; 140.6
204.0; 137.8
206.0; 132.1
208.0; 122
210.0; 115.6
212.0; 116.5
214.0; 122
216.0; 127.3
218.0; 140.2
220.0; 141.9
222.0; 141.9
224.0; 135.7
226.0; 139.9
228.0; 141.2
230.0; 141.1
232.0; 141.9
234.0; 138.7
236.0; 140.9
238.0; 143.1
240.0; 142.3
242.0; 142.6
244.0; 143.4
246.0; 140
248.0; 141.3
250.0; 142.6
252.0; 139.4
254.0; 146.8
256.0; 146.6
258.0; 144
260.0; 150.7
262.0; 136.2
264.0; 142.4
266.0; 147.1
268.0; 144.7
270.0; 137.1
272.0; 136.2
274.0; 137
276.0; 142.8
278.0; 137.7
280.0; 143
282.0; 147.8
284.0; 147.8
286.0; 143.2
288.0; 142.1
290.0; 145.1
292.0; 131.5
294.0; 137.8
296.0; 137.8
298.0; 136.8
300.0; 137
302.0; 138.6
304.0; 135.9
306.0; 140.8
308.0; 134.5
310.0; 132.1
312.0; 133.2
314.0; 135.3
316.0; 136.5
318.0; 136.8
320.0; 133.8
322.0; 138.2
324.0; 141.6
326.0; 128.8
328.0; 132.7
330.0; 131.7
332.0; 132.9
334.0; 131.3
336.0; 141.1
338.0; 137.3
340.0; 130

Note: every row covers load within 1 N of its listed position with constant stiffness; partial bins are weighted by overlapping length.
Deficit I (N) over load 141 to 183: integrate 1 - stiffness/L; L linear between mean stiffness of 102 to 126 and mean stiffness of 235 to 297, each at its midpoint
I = 6.2 N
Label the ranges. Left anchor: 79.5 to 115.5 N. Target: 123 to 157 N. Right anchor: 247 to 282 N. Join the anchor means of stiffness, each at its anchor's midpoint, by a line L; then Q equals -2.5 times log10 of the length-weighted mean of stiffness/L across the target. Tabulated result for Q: 0.20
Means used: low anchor 161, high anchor 142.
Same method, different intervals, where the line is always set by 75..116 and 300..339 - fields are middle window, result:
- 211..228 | 0.09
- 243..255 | 0.00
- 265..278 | 0.00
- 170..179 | 0.07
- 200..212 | 0.14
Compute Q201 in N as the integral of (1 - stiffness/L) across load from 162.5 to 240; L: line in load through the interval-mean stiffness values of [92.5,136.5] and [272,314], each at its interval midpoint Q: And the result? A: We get 5.6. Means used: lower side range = 158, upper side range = 139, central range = 138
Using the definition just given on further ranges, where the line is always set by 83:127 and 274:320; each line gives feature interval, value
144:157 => 3.4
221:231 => 0.4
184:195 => 0.8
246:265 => -0.1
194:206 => 0.7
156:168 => 0.9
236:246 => 0.1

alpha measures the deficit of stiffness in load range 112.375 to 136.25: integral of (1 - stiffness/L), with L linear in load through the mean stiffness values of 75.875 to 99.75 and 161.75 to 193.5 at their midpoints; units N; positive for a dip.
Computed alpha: -0.1 N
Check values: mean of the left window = 149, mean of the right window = 140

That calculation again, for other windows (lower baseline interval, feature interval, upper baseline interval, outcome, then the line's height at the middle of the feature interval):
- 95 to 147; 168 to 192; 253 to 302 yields 1.2 N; 148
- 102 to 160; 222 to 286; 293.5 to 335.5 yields -2.0 N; 138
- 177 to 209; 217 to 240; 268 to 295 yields -0.2 N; 139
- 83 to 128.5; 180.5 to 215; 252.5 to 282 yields 3.3 N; 149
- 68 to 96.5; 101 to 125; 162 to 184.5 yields -3.1 N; 144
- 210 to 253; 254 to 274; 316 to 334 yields -0.9 N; 137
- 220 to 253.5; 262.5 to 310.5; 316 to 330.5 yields -0.8 N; 138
